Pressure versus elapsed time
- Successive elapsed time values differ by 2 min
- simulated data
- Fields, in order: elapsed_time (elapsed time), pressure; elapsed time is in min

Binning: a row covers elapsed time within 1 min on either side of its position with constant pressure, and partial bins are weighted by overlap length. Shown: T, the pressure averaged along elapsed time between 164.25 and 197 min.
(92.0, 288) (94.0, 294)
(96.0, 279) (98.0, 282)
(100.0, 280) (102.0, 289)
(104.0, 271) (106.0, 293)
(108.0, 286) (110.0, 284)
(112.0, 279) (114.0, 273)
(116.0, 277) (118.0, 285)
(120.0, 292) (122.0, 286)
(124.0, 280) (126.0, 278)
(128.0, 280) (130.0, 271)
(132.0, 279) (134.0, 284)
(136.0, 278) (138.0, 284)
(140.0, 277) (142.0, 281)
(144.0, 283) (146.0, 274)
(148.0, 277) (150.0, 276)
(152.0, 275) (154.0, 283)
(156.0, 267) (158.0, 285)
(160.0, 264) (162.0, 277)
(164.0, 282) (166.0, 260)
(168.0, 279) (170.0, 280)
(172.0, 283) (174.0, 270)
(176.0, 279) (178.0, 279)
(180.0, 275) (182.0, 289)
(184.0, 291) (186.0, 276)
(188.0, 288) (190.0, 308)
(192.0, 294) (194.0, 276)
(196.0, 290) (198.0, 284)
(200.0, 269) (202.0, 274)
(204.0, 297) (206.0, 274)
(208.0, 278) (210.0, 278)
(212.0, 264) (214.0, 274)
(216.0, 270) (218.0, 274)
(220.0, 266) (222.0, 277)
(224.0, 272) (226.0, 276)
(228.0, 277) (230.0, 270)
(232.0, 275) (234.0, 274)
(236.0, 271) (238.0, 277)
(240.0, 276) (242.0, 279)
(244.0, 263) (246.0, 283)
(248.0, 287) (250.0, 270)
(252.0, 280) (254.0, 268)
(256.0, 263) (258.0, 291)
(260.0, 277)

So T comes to 282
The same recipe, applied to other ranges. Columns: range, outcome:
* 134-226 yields 278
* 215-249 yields 275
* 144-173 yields 276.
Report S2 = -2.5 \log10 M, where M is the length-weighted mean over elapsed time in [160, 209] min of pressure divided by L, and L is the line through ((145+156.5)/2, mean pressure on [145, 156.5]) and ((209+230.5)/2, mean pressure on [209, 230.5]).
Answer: -0.03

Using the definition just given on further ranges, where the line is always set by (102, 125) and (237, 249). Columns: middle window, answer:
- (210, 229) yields 0.02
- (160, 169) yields 0.03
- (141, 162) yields 0.02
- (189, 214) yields -0.01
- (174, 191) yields -0.02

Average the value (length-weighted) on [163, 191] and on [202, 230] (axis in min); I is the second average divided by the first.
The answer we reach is 1.0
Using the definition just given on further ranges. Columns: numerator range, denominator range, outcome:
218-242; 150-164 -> 0.99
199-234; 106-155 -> 0.98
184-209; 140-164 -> 1.03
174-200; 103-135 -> 1.01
